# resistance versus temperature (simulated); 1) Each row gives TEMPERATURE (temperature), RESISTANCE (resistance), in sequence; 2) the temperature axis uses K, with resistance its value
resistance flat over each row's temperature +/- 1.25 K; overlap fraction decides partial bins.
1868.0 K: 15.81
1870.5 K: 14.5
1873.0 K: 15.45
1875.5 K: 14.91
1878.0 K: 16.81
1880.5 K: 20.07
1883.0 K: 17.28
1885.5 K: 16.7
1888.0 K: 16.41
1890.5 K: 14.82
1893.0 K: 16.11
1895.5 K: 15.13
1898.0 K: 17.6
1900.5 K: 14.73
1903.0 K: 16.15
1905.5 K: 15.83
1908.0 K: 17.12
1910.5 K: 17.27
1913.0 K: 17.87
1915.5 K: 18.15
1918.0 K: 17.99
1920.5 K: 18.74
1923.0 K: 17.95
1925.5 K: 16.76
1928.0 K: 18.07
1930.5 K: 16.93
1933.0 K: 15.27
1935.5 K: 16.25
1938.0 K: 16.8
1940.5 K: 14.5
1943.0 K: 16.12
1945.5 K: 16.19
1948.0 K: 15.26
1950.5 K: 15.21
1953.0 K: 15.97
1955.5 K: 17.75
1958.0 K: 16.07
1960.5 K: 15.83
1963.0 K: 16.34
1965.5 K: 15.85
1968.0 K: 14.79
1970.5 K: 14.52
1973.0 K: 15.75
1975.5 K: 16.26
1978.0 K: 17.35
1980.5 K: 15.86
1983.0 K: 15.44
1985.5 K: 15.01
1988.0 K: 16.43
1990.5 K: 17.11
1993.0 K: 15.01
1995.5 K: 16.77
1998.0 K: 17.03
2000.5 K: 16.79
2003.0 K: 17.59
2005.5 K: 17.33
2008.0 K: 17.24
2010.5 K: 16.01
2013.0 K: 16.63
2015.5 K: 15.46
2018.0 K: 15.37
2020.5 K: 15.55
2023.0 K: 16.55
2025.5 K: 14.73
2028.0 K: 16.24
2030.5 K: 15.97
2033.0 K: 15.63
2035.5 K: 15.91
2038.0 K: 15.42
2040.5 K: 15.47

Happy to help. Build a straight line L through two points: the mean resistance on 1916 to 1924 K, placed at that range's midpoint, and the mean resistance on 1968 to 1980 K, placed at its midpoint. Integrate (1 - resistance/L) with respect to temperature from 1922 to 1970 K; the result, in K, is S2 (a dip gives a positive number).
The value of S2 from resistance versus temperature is 2.54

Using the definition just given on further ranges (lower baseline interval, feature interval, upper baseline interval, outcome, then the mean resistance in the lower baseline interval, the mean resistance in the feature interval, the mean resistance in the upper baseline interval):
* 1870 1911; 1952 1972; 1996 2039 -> 0.5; 16.3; 15.9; 16.2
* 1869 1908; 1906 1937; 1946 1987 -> -2.5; 16.2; 17.3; 15.8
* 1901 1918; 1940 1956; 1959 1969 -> 0.3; 17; 15.8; 15.7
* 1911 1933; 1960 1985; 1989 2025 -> 1.7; 17.6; 15.8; 16.4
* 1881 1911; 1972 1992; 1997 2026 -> 0.3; 16.3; 16.1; 16.4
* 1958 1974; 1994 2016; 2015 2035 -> -1.6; 15.6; 16.8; 15.7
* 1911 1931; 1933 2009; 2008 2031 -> 3.2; 17.8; 16.1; 15.9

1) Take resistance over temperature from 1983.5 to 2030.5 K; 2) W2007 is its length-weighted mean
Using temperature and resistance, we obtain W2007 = 16.2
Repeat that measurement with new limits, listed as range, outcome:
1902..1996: 16.4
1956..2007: 16.2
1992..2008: 16.8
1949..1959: 16.2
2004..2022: 16.3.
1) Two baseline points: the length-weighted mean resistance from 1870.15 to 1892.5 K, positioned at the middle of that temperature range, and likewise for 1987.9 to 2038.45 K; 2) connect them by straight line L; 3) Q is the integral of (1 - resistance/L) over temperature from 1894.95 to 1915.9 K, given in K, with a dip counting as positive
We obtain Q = -0.35 K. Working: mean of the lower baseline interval 16.4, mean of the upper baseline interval 16.2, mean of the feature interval 16.6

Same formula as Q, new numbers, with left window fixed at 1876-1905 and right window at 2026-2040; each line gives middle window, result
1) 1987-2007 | -1.0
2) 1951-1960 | -0.2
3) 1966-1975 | 0.5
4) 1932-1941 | 0.2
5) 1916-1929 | -1.3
